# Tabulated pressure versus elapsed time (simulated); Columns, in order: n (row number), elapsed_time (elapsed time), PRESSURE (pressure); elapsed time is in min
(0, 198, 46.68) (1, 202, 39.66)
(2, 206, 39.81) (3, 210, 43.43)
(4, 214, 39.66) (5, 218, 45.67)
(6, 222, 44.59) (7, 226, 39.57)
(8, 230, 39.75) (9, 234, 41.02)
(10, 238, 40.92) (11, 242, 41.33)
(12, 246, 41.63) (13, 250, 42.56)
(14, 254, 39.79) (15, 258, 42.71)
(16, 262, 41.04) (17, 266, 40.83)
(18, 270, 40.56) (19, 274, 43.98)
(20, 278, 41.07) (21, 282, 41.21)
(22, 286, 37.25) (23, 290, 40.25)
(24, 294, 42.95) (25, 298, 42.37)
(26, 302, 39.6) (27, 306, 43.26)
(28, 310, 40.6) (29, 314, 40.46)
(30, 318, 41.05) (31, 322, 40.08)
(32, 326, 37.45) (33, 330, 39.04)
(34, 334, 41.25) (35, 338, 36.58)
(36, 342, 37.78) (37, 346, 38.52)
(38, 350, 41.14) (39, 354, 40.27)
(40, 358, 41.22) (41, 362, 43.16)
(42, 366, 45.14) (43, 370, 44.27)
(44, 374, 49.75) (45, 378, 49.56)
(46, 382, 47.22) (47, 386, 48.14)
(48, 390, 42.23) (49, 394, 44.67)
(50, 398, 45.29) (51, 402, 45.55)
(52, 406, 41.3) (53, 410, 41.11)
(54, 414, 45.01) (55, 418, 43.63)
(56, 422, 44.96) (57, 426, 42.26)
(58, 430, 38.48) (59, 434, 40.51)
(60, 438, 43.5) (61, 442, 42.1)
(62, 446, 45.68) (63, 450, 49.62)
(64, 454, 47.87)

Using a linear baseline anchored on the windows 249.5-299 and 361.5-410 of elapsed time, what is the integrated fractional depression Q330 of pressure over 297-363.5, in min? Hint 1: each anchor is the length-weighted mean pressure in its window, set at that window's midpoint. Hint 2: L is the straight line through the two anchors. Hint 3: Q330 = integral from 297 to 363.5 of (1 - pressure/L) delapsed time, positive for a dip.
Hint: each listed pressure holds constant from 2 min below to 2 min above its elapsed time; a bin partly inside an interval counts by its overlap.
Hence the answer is 4.8 min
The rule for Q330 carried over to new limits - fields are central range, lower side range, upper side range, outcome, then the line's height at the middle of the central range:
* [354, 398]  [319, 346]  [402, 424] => -4.3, 41.3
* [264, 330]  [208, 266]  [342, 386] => 3.0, 42.7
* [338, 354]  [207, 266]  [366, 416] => 1.9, 44.3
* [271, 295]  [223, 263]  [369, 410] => 0.7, 42.3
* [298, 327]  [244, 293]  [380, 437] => 0.9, 41.9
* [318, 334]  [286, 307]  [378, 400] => 1.2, 42.7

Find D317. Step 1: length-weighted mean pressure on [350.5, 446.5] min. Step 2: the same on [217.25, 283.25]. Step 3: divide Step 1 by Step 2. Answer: 1.1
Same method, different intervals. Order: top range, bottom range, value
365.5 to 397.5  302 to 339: 1.16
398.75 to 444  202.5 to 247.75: 1.03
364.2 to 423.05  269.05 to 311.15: 1.10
